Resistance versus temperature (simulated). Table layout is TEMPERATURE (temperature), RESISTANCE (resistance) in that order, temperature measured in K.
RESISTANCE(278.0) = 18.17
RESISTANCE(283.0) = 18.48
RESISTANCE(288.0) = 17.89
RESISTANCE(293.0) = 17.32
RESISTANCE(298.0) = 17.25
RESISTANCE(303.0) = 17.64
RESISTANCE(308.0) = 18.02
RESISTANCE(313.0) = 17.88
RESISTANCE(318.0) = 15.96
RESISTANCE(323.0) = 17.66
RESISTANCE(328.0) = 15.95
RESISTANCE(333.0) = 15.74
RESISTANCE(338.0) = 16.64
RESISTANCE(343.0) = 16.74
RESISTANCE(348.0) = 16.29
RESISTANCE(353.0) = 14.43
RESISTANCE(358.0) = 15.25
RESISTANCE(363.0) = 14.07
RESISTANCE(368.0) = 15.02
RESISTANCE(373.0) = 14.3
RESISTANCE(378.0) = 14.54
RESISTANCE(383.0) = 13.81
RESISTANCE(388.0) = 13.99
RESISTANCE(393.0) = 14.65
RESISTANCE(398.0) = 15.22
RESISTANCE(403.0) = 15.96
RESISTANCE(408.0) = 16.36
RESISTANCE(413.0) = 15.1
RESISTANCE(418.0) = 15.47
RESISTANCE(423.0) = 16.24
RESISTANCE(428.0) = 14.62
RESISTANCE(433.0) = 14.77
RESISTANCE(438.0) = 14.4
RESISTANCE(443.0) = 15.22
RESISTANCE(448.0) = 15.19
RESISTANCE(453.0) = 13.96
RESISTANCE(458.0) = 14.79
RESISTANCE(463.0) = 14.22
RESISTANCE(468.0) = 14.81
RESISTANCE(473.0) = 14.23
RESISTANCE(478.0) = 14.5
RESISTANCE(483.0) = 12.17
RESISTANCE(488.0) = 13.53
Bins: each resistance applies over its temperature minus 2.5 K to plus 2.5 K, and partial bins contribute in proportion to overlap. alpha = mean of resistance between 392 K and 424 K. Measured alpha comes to 15.6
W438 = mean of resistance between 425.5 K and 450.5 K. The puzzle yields 14.8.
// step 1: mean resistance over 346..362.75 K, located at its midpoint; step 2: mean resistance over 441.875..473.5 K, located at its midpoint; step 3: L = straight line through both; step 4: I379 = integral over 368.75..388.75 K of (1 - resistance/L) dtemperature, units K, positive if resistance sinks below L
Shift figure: 1.01 K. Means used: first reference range 15.1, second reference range 14.6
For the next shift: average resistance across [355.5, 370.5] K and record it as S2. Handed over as 14.8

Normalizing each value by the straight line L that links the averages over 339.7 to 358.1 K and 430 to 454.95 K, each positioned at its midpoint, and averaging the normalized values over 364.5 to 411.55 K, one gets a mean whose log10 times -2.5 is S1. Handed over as 0.03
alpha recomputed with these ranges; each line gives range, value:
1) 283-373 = 16.5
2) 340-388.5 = 14.9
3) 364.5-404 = 14.6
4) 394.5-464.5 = 15.1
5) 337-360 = 15.8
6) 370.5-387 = 14.2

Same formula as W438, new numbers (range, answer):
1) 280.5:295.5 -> 17.9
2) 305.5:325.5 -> 17.4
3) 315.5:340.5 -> 16.4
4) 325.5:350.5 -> 16.3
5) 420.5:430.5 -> 15.4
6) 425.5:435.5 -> 14.7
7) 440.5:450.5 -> 15.2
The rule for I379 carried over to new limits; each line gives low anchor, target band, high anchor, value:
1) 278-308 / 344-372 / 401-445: 2.5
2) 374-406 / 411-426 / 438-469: -0.9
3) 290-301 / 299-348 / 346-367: -1.9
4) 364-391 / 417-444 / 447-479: -1.2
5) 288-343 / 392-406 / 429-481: 0.2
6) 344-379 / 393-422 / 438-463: -1.5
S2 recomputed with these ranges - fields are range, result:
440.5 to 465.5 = 14.7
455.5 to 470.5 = 14.6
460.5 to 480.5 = 14.4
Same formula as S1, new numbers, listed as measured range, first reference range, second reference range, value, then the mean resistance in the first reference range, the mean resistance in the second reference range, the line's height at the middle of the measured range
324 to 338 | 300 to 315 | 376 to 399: 0.04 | 17.8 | 14.4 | 16.8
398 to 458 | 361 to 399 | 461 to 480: -0.06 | 14.4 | 14.4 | 14.4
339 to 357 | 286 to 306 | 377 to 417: 0.03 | 17.5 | 15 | 16.2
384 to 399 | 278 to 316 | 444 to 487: 0.09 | 17.8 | 14.2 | 15.8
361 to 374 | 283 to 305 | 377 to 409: 0.08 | 17.6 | 14.9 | 15.6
